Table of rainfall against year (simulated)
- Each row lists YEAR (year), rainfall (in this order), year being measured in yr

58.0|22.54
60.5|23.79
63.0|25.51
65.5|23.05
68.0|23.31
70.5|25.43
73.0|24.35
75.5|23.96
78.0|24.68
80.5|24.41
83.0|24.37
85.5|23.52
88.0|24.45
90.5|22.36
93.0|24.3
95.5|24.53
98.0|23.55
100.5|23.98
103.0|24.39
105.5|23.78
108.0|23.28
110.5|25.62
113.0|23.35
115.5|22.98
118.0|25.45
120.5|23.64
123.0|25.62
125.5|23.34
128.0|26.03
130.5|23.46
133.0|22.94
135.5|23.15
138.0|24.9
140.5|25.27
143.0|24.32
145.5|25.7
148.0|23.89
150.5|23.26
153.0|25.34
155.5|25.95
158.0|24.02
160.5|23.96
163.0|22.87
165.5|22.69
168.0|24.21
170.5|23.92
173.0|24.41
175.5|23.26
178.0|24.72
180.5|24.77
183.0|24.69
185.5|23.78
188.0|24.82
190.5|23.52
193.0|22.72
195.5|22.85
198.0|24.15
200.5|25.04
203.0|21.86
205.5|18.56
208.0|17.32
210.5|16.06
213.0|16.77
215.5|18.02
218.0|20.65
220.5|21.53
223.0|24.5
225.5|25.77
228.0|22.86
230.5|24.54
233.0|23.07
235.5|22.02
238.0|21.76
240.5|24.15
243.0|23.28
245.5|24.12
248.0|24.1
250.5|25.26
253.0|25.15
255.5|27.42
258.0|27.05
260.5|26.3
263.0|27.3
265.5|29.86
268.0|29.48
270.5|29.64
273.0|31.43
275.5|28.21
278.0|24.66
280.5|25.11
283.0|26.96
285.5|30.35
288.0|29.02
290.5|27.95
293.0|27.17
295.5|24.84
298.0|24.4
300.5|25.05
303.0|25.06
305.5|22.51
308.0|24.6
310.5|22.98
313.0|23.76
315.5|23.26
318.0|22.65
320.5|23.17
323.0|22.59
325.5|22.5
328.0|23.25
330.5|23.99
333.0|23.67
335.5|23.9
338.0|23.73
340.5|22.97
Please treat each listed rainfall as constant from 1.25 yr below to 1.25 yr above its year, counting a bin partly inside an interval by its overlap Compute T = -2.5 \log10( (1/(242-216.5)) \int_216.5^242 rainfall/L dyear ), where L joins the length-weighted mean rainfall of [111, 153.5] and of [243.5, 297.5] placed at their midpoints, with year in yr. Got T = 0.143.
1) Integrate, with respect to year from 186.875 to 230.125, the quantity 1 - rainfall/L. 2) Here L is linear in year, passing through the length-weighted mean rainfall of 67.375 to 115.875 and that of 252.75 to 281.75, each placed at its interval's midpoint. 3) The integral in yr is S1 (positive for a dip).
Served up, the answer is 7.92 yr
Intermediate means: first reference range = 24.1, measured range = 21.6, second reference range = 27.7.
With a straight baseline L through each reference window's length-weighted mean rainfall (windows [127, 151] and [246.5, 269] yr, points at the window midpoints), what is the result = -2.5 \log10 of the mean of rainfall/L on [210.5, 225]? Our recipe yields 0.27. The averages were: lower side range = 24.3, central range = 20.2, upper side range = 26.8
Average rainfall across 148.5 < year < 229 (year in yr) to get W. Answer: 22.8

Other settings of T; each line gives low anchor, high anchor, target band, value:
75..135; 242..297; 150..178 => 0.05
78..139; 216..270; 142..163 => -0.01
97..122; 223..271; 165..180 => 0.03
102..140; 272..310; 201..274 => 0.09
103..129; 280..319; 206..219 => 0.37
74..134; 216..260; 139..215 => 0.04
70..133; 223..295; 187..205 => 0.09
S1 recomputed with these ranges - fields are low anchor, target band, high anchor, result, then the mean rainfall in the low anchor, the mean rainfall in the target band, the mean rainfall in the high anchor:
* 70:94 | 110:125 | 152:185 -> -0.1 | 24.1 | 24.3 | 24.2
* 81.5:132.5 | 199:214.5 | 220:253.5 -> 2.9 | 24.1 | 19.3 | 23.7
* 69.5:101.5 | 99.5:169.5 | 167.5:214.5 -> -2.5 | 24.1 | 24.2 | 22.4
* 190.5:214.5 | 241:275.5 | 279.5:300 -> -3.1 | 20.7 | 26.9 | 26.9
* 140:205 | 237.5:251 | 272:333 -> 0.5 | 24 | 23.8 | 25.2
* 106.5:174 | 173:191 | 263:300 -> 0.7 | 24.2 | 24.3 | 27.7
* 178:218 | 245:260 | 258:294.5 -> 0.3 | 21.7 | 25.6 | 28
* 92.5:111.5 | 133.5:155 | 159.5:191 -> -0.4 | 24.2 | 24.5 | 24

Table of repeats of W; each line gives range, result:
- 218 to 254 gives 23.6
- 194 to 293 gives 24.5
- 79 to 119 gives 24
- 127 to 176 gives 24.2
